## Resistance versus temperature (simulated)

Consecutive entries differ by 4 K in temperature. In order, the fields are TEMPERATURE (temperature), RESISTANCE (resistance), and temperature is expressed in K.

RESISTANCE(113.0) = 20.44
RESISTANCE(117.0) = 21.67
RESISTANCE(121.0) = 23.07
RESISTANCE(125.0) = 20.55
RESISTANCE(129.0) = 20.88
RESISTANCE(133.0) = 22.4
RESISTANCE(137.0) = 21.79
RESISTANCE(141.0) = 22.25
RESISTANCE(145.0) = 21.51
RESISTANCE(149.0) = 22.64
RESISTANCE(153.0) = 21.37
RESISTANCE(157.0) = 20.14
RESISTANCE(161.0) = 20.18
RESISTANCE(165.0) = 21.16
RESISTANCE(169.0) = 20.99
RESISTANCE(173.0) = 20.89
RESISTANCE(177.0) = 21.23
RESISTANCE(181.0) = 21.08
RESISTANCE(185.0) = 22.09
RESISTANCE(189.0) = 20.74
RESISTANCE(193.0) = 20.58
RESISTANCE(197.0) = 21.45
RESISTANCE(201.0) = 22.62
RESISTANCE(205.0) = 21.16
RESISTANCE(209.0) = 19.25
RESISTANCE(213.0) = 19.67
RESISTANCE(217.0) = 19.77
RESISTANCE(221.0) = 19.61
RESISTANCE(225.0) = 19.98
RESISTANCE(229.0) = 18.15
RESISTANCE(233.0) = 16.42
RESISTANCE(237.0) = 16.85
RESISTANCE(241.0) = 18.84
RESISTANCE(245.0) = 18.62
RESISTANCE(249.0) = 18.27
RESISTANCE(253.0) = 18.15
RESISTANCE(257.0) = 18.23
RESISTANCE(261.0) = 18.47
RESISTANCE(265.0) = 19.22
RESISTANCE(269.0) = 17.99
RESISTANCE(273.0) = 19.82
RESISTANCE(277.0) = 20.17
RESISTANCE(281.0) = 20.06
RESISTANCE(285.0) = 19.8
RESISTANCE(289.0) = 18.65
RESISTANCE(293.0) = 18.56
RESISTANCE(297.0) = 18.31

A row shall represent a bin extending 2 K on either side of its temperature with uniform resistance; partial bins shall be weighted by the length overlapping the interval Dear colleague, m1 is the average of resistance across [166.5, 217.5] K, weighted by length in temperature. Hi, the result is 20.9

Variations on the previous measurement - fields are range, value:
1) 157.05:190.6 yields 21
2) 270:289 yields 19.7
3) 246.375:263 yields 18.3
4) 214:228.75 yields 19.6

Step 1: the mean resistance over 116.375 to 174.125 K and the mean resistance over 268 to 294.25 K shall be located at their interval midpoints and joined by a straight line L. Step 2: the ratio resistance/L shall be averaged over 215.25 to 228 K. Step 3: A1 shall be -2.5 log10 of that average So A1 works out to 0.03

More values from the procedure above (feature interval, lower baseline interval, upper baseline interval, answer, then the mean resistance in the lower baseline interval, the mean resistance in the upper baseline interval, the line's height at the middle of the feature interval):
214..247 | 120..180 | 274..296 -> 0.092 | 21.4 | 19.4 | 20.2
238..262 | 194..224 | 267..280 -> 0.081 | 20.5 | 19.4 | 19.8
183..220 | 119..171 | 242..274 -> -0.041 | 21.5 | 18.6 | 20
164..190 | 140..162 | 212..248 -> -0.038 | 21.4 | 18.6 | 20.5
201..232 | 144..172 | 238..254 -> -0.024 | 21.1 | 18.4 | 19.3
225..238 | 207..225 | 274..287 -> 0.123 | 19.6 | 20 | 19.7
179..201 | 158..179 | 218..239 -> -0.074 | 20.9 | 18.3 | 19.9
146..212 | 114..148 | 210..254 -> -0.044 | 21.8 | 18.6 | 20.3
